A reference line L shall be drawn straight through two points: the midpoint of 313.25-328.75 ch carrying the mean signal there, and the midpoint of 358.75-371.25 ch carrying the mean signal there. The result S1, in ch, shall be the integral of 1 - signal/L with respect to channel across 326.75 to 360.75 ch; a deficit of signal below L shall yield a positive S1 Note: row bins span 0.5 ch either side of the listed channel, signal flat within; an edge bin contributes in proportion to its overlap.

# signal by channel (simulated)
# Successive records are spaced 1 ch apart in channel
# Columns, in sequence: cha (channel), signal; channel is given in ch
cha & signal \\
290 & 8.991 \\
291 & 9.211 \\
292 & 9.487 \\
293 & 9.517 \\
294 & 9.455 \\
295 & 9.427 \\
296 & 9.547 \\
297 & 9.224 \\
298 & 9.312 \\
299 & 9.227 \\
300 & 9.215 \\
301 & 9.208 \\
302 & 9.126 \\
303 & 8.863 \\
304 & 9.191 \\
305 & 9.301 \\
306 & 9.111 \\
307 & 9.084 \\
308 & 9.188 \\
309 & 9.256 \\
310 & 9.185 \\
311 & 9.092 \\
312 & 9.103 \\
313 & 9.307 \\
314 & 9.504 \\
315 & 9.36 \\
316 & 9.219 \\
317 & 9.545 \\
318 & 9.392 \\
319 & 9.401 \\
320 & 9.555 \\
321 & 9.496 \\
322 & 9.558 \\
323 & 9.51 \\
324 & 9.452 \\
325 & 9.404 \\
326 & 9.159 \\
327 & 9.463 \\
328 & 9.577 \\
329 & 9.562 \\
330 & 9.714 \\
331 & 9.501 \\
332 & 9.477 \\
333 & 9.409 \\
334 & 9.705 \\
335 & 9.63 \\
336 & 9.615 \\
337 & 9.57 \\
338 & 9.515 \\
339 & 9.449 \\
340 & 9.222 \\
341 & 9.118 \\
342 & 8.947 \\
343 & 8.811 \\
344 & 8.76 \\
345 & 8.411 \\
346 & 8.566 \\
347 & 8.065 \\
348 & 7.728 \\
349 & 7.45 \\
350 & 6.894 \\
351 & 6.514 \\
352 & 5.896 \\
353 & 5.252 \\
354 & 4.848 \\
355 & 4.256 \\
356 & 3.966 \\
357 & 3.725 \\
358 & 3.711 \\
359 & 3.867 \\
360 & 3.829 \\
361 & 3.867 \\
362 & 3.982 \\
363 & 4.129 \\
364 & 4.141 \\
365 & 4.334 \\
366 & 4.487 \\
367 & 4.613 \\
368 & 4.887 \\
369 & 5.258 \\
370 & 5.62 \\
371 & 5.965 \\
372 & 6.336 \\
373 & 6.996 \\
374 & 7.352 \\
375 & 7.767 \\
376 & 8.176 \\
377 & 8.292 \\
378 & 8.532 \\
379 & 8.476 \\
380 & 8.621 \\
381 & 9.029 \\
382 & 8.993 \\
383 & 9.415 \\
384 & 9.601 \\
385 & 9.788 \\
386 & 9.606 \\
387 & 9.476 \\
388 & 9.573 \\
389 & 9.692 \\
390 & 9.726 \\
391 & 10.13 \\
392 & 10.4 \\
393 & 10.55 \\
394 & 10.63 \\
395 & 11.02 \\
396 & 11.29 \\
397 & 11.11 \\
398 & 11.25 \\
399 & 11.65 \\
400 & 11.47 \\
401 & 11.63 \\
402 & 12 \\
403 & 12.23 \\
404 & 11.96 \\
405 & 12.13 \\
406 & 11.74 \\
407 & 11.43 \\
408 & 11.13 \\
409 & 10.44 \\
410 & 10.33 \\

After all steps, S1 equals -3.04 ch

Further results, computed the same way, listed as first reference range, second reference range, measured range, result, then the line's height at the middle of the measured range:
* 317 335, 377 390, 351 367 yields 8.52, 9.34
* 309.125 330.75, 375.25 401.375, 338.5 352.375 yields 2.08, 9.59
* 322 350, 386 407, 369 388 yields 4.10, 10.4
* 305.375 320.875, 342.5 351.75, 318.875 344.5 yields -2.73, 8.51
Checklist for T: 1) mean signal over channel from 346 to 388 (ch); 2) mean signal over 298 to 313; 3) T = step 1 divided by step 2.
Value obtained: 0.71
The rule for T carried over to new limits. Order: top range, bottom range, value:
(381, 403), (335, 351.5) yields 1.22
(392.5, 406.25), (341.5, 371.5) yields 2.02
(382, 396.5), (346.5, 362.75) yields 1.92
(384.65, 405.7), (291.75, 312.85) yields 1.17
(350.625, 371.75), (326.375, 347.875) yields 0.50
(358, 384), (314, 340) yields 0.66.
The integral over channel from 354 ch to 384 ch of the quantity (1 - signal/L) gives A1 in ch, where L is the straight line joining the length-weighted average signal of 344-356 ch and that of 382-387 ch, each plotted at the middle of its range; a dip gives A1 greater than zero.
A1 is 8.6 ch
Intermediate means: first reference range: 6.69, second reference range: 9.53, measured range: 5.99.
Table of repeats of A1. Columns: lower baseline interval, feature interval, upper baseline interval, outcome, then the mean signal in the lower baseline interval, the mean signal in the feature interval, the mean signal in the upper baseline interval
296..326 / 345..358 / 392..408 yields 5.3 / 9.29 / 6.09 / 11.4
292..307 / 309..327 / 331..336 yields 0.1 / 9.27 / 9.37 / 9.56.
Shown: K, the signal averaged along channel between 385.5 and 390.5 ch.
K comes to 9.61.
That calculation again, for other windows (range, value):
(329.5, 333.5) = 9.53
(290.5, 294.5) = 9.42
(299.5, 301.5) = 9.21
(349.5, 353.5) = 6.14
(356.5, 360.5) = 3.78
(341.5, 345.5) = 8.73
